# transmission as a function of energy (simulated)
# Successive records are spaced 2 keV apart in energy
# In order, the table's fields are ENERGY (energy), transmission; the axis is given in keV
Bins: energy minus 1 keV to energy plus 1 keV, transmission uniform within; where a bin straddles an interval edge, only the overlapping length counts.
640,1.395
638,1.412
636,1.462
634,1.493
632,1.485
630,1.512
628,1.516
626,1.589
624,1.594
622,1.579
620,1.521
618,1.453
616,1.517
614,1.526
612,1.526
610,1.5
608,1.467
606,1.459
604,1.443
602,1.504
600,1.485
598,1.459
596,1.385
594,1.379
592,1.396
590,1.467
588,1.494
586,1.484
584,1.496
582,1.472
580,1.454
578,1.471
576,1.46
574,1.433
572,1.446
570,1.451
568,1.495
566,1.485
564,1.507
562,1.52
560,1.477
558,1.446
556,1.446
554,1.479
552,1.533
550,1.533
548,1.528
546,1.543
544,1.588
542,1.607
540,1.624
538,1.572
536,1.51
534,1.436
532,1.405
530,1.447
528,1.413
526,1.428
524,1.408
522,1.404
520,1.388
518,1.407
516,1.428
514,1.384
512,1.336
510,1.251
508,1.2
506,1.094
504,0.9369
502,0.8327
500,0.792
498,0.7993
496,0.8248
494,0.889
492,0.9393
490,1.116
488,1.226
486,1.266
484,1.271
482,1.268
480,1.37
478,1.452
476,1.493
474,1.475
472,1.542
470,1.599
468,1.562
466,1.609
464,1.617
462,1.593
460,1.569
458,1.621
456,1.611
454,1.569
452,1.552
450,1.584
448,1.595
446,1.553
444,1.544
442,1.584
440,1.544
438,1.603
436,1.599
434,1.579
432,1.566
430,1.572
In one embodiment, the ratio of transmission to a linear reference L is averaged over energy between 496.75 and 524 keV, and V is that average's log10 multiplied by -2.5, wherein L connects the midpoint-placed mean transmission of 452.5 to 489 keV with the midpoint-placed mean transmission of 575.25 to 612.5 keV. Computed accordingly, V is 0.25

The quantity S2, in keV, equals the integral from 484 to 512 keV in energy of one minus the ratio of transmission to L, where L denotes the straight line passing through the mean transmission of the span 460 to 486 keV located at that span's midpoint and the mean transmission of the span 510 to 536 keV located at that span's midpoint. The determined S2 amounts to 8.0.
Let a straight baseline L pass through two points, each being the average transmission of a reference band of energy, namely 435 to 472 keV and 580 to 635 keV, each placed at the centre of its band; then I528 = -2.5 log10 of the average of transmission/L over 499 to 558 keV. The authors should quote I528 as 0.12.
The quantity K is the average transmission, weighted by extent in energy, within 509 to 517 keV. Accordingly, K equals 1.35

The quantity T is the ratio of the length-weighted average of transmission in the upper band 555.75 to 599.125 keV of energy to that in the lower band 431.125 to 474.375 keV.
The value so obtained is 0.93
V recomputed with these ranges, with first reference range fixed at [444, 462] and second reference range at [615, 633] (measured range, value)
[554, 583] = 0.06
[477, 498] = 0.34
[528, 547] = 0.02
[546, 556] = 0.03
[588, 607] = 0.07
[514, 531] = 0.11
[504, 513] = 0.30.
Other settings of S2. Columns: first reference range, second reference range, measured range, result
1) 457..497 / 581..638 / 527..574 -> -2.2 keV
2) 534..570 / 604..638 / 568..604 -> 1.4 keV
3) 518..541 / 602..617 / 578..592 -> 0.1 keV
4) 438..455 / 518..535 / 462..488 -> 1.0 keV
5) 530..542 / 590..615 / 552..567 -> 0.1 keV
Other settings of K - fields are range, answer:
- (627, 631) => 1.51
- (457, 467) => 1.6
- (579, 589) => 1.48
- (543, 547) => 1.57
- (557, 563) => 1.48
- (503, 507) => 1.02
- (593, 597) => 1.38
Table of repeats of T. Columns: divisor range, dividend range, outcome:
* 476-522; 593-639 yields 1.27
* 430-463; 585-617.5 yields 0.93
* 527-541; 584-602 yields 0.98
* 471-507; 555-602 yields 1.28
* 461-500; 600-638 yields 1.16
